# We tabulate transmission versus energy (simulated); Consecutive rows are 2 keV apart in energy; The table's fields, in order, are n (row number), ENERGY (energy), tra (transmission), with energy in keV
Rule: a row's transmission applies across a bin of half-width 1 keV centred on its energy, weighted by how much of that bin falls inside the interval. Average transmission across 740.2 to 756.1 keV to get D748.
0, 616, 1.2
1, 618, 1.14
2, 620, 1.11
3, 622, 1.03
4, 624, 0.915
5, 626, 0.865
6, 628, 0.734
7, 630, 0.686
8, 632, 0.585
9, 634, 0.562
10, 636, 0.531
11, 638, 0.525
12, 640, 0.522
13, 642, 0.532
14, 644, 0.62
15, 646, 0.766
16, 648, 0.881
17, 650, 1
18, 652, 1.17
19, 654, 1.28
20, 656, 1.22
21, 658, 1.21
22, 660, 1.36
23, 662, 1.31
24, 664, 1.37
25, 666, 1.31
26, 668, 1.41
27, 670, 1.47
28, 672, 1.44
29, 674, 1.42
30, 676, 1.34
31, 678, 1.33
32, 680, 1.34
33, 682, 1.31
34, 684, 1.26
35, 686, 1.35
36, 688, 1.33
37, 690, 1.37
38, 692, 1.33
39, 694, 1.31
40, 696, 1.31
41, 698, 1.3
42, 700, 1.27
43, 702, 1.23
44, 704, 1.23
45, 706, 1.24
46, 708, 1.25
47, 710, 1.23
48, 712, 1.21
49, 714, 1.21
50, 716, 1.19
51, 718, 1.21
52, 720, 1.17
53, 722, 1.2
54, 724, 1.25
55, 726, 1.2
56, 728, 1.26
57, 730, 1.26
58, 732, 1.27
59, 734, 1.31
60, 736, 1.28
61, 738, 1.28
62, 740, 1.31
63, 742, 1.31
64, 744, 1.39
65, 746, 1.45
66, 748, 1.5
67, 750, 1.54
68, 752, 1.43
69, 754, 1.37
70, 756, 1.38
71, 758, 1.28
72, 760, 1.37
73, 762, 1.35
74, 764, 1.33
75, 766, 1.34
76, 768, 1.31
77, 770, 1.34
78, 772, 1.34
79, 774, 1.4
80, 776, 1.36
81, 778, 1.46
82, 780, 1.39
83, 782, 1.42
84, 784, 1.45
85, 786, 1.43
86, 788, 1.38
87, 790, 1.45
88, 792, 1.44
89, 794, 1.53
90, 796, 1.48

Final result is 1.42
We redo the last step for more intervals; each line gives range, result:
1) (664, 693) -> 1.36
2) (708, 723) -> 1.21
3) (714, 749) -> 1.28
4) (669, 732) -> 1.28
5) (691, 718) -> 1.25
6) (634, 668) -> 0.976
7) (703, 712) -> 1.23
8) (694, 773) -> 1.3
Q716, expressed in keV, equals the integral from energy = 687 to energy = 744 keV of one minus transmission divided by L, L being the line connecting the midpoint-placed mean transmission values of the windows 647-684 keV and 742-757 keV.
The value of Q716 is 4.4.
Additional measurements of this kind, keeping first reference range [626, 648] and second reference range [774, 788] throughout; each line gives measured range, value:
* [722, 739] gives -1.8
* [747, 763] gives -1.7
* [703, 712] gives -2.0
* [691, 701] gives -3.7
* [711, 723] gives -1.5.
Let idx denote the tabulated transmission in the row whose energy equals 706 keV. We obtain 1.24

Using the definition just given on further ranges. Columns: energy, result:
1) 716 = 1.19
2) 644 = 0.62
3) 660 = 1.36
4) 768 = 1.31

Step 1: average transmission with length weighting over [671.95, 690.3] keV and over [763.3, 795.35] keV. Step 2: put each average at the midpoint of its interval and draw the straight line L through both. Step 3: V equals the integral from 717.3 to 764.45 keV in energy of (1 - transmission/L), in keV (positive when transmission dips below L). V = 1.9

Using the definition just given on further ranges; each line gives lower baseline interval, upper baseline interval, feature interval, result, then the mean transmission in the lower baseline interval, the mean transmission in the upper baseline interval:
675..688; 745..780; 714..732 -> 1.8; 1.32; 1.39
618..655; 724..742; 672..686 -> -4.6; 0.805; 1.27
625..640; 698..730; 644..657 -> -4.2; 0.633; 1.23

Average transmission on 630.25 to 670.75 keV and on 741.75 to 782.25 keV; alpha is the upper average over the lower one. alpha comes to 1.42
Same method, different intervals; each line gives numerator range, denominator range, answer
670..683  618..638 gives 1.75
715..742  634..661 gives 1.42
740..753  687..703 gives 1.09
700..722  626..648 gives 1.93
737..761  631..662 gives 1.60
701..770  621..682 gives 1.26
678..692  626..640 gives 2.15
